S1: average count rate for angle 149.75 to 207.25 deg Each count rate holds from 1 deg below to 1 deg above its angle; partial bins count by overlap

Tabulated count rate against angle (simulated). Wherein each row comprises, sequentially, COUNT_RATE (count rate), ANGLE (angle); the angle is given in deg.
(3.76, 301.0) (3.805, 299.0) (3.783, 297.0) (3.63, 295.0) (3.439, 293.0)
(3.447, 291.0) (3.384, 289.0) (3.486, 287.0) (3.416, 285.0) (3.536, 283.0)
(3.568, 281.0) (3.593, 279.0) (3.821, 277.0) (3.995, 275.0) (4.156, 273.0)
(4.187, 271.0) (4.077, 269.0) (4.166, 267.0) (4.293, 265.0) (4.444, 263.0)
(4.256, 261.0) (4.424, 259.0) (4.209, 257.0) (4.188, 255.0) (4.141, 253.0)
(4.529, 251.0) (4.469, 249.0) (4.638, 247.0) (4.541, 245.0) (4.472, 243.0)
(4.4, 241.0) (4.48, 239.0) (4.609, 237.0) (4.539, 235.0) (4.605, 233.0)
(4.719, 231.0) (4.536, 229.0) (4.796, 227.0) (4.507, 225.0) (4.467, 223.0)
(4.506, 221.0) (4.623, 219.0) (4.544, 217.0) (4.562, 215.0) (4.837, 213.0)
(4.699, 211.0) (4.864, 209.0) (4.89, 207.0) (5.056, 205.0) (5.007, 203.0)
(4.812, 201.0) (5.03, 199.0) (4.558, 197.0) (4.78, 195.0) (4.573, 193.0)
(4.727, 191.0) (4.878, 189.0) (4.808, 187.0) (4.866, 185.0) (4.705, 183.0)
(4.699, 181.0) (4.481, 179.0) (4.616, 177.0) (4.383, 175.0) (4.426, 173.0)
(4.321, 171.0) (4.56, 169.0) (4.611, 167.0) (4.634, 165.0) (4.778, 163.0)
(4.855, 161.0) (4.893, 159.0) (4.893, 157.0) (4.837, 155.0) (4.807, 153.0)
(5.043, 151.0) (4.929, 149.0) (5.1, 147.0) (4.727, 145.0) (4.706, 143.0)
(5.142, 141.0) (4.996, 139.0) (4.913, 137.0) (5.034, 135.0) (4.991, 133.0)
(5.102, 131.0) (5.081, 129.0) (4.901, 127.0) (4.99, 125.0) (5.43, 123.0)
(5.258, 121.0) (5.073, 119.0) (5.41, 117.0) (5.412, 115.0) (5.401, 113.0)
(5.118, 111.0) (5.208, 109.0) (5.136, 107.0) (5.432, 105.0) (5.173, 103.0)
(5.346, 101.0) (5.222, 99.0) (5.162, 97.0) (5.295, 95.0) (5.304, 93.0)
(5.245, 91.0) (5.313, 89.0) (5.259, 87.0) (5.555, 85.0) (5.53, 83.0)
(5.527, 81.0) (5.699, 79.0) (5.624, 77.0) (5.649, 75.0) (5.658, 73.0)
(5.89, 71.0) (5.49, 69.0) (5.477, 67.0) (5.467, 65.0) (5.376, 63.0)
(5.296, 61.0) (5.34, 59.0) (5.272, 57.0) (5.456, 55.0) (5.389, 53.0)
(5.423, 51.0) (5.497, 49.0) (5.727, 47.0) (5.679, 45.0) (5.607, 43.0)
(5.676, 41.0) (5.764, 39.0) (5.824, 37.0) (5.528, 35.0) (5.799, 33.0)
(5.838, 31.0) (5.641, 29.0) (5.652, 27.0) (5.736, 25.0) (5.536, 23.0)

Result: 4.74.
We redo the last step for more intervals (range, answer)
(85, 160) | 5.12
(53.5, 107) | 5.42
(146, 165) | 4.89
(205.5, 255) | 4.58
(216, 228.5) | 4.57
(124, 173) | 4.86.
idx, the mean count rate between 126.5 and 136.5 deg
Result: 5.02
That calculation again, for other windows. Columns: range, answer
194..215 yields 4.84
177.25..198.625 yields 4.71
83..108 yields 5.3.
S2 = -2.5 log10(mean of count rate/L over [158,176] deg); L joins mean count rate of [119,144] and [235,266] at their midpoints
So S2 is 0.058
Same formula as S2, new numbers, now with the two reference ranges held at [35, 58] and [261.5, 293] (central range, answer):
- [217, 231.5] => -0.087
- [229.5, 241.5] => -0.104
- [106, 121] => -0.039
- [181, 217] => -0.088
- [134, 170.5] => -0.017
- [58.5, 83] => -0.031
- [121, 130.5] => -0.031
